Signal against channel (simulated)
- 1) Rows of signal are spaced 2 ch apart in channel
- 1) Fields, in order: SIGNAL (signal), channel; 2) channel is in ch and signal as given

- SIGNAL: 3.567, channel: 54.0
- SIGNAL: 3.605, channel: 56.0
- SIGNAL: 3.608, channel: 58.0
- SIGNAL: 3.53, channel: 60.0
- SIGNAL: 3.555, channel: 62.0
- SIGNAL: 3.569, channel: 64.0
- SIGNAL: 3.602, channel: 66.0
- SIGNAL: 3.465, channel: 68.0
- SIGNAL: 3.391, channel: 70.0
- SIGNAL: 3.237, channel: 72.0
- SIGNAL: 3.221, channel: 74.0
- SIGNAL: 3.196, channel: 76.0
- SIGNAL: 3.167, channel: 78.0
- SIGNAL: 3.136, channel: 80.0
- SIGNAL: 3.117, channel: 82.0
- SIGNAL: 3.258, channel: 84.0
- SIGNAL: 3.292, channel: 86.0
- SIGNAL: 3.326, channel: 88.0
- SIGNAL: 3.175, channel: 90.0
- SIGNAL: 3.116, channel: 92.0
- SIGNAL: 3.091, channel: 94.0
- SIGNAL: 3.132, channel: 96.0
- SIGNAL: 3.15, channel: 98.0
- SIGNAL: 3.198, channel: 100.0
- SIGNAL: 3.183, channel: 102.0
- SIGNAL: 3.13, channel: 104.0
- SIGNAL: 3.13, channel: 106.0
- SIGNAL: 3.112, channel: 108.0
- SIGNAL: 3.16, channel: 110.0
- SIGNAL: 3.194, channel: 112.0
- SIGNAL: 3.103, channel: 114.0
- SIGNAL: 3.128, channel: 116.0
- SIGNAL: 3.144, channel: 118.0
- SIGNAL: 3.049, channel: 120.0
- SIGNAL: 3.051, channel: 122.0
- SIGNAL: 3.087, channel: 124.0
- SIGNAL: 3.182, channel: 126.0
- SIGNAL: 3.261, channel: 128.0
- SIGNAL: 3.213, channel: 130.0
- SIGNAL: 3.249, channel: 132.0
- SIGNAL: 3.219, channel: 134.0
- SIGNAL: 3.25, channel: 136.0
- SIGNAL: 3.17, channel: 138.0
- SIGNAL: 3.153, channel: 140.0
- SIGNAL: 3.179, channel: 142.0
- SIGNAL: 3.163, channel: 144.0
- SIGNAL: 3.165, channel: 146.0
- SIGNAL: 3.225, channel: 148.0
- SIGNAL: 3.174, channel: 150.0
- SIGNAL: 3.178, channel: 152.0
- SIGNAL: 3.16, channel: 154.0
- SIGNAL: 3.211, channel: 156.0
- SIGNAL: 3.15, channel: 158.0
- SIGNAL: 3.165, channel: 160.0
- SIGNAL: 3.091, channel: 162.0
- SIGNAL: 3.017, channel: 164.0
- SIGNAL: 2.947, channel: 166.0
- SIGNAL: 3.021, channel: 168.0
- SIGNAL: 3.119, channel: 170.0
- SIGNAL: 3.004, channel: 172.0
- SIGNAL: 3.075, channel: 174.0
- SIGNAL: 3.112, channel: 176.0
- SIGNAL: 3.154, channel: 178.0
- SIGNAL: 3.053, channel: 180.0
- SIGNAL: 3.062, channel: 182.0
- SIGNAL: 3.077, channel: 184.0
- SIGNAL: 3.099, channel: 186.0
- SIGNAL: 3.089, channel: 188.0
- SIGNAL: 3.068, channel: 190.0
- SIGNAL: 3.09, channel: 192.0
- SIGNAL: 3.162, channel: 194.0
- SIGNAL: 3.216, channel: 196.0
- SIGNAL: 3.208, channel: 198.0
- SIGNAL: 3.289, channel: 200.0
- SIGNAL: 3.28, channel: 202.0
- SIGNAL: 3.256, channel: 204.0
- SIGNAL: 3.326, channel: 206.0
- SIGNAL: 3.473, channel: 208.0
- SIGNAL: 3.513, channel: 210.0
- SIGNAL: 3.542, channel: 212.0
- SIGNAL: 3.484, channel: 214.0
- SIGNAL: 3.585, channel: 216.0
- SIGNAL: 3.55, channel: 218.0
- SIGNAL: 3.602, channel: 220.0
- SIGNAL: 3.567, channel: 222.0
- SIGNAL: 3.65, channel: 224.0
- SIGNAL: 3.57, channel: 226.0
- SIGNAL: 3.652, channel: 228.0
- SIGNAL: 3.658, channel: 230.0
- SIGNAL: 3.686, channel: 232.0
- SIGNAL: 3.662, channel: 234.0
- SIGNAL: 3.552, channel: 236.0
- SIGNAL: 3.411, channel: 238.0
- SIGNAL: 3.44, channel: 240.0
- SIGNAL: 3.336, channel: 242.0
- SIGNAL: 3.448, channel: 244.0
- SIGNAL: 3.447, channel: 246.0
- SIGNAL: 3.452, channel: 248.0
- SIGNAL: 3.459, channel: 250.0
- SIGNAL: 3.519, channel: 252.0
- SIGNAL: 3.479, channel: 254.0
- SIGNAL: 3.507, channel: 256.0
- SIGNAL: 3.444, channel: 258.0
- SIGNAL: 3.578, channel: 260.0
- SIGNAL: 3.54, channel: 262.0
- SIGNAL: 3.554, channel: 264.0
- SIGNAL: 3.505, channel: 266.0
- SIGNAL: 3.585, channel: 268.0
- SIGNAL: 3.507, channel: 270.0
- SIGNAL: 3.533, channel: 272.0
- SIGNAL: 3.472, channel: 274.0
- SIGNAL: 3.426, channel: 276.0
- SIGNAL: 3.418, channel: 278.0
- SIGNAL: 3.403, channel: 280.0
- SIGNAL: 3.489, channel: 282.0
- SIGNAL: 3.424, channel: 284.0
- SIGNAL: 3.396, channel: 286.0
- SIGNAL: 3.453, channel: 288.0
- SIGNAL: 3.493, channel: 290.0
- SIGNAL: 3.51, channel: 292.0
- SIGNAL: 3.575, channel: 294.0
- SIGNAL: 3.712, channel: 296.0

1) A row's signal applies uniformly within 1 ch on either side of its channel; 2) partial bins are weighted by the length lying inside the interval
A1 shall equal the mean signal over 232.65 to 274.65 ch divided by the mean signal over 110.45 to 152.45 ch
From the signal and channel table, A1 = 1.10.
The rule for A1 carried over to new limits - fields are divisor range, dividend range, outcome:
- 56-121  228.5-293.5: 1.08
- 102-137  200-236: 1.12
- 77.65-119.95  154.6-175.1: 0.97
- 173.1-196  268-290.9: 1.12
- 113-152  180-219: 1.03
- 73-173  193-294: 1.10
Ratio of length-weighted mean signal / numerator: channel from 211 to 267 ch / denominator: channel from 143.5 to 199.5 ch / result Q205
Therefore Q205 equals 1.1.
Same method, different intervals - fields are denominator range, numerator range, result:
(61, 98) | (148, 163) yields 0.97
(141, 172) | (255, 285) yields 1.12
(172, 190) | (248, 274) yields 1.14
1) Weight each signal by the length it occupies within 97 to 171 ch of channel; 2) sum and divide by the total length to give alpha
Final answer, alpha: 3.15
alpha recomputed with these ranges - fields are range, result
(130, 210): 3.16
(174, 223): 3.28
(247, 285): 3.49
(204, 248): 3.52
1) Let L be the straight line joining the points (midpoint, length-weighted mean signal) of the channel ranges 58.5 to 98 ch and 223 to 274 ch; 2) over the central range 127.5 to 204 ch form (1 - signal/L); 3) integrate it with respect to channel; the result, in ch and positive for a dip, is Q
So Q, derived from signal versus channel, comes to 6.0 ch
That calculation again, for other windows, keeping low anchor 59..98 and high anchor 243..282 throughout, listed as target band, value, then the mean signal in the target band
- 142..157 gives 0.8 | 3.18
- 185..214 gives 1.3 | 3.27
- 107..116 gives 0.5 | 3.14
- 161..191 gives 2.9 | 3.07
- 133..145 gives 0.6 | 3.19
